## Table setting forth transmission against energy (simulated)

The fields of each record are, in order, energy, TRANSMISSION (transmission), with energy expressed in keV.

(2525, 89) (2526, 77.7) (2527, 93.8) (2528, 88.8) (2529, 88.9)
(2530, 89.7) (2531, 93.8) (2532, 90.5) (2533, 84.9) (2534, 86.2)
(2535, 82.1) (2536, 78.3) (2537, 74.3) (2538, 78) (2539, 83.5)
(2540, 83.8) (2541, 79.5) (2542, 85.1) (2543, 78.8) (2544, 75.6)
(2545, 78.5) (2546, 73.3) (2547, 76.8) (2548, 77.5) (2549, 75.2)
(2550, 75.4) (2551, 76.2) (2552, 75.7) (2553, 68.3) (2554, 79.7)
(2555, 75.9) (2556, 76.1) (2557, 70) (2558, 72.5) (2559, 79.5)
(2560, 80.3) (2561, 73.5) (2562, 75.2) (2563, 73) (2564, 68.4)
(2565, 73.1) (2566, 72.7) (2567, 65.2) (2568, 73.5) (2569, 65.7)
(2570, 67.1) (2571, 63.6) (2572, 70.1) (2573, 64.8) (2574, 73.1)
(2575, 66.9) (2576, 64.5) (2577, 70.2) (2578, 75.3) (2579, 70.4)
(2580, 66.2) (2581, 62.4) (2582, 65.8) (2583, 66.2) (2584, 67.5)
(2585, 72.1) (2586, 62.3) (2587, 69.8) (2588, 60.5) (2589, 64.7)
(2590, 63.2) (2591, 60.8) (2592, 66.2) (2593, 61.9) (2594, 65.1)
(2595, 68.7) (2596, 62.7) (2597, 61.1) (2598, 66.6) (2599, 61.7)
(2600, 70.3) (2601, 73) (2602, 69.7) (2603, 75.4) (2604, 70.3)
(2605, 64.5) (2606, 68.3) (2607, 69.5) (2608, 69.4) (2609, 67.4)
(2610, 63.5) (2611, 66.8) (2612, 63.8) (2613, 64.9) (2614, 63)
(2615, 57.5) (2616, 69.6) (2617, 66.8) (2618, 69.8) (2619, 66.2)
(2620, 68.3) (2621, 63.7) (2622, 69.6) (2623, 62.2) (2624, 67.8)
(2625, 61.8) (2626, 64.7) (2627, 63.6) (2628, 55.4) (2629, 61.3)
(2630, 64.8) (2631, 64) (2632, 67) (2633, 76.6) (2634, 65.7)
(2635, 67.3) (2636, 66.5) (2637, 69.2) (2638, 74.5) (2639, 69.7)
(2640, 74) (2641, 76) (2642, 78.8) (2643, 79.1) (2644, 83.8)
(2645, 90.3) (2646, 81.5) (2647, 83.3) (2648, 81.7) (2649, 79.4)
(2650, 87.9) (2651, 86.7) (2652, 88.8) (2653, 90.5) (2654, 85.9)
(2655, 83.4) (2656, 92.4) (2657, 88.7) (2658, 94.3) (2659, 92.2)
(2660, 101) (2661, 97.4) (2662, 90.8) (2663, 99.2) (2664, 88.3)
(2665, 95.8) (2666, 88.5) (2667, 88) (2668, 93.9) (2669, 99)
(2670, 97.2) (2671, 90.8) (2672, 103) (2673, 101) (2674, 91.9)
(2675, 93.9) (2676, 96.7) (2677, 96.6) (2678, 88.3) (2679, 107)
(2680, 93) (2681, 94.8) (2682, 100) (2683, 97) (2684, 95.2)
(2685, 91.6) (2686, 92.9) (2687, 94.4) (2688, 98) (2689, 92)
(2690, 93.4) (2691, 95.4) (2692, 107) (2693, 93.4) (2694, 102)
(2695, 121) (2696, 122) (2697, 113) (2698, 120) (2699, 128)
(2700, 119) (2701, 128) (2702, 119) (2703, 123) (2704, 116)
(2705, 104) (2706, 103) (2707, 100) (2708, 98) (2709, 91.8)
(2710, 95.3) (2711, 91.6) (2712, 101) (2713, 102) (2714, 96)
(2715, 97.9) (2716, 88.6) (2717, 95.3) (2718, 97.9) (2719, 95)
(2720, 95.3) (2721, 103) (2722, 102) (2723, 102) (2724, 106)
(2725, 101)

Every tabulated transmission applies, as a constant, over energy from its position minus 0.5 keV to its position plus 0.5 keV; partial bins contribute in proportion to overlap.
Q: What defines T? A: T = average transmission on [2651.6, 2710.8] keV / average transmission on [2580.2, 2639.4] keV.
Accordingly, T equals 1.50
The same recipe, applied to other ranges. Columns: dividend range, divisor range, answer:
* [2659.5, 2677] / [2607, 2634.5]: 1.45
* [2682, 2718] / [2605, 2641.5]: 1.55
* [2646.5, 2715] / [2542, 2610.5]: 1.40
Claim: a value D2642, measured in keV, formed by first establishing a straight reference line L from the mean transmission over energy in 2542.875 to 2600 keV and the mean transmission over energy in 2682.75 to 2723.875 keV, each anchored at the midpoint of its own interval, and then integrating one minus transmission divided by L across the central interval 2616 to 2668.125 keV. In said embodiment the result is 5.9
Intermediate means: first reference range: 69.9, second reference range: 103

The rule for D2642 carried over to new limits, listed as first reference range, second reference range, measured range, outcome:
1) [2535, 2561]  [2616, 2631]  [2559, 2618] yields 2.4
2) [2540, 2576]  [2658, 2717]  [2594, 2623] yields 5.9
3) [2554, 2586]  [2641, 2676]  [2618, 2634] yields 3.4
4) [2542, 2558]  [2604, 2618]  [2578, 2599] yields 1.3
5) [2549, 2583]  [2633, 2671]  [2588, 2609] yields 2.7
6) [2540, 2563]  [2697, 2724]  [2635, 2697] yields 3.6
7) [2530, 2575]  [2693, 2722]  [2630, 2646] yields 3.3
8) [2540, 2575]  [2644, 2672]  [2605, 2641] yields 7.7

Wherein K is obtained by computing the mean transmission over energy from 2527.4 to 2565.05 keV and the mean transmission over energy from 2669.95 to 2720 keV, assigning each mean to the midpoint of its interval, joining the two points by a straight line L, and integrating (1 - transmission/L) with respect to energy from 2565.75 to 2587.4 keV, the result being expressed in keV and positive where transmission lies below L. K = 4.05 keV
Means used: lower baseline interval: 78.9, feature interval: 67.9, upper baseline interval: 101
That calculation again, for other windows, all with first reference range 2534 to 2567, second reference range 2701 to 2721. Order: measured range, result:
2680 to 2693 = 0.2 keV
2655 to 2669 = 0.1 keV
